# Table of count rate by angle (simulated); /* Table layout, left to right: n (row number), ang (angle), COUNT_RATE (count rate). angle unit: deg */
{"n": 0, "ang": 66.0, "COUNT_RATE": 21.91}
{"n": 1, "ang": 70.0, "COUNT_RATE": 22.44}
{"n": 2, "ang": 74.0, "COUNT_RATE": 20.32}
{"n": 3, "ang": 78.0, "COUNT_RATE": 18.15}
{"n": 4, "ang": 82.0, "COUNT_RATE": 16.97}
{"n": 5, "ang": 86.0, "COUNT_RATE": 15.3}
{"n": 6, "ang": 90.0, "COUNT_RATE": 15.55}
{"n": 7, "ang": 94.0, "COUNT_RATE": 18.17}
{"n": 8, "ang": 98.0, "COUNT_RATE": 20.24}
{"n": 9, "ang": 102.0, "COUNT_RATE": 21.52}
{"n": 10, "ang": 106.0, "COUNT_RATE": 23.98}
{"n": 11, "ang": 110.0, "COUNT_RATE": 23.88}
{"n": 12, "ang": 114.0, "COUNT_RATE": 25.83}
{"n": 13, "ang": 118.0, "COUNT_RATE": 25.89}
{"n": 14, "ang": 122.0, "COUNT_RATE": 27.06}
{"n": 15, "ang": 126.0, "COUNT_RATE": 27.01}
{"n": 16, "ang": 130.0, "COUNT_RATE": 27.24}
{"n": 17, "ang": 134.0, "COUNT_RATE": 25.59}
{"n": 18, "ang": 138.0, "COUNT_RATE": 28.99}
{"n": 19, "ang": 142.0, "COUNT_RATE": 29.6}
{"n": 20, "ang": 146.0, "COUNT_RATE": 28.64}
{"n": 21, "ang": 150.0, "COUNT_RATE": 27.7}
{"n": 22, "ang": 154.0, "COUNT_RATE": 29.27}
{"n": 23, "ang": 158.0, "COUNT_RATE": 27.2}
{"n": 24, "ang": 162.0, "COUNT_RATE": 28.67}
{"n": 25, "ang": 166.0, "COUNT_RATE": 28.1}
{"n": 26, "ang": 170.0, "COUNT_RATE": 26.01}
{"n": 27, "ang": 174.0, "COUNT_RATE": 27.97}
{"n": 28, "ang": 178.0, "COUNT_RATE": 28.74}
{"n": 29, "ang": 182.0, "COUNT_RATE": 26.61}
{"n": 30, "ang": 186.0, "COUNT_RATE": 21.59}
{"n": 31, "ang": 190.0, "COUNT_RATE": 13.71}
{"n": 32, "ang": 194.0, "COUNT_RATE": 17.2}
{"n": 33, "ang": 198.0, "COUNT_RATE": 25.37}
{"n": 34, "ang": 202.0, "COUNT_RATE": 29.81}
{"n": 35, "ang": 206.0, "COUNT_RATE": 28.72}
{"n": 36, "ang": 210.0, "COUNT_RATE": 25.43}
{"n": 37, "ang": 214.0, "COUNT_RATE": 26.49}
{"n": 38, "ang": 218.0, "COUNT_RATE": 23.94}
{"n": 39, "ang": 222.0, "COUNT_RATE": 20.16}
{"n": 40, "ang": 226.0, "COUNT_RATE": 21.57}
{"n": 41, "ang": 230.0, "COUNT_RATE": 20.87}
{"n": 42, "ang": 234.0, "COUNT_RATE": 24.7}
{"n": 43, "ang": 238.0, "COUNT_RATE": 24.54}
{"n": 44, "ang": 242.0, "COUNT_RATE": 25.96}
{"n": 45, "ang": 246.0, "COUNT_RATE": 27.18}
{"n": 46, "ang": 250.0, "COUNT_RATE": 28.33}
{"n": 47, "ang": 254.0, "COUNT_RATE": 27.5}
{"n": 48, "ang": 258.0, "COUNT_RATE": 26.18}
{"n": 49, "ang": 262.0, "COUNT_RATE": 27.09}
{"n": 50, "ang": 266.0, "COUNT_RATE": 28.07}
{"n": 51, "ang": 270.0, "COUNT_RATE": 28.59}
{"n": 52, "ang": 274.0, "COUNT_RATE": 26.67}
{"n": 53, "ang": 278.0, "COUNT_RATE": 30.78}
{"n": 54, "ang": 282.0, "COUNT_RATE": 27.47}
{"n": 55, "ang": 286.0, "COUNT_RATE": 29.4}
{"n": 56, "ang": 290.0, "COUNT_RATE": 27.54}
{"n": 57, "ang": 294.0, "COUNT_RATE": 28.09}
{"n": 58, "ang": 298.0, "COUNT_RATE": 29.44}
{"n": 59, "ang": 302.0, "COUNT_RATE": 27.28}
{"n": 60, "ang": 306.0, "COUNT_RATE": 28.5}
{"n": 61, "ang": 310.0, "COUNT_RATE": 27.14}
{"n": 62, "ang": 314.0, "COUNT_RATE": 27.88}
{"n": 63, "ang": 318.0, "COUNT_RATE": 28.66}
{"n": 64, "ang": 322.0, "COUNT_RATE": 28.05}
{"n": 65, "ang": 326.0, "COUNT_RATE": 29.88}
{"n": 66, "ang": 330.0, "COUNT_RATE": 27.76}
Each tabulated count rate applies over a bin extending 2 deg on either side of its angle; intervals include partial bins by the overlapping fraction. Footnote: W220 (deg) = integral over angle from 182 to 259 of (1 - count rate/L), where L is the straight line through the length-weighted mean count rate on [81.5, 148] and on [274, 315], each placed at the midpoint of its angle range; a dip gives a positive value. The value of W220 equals 6.5 deg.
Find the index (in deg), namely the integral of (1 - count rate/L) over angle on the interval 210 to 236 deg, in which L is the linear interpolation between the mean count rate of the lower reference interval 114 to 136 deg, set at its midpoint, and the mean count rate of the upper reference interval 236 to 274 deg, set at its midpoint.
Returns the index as 3.6 deg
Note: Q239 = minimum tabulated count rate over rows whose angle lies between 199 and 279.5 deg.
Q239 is 20.16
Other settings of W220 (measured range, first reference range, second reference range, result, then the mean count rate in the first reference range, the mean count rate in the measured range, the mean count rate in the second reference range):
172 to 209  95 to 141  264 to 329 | 2.8 deg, 25.1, 24.4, 28.3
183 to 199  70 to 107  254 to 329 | 2.7 deg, 19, 19.5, 28.1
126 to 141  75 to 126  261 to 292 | -3.2 deg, 21.3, 27.4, 28.2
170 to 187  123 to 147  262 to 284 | 0.9 deg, 27.8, 26.5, 28.2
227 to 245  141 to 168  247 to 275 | 2.4 deg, 28.4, 24.1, 27.5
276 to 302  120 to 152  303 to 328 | -0.4 deg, 27.7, 28.7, 28.3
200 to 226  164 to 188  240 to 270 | 1.4 deg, 26.5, 25.4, 27.3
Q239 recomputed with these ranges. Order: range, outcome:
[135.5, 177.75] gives 26.01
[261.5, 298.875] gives 26.67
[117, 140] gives 25.59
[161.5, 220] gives 13.71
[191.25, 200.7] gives 17.2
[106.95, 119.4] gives 23.88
